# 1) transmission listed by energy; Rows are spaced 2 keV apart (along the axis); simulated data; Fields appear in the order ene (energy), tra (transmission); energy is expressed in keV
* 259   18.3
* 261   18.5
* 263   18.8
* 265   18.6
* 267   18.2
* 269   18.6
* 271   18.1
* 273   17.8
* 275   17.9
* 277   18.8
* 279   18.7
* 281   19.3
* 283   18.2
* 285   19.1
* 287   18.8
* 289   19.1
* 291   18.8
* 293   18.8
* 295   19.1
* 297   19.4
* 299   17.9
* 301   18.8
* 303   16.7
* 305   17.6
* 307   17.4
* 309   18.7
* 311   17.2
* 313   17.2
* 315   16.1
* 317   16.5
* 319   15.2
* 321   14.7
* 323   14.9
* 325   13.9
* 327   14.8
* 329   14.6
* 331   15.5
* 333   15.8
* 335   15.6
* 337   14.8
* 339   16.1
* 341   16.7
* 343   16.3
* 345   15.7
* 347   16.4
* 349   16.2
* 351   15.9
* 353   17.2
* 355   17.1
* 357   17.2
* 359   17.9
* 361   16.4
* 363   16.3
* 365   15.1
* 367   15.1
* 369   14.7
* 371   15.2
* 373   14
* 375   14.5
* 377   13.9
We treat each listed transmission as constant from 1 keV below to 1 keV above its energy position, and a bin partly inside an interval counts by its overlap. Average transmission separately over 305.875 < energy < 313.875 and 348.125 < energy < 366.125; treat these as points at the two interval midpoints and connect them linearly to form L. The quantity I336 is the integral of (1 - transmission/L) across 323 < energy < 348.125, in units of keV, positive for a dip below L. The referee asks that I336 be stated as 2.3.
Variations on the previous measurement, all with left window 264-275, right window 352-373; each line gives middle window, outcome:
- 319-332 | 1.7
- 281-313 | -1.4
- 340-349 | 0.1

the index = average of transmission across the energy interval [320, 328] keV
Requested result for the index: 14.6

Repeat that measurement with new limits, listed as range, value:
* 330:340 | 15.6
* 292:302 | 18.8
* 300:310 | 17.8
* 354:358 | 17.1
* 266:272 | 18.3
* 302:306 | 17.1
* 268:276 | 18.1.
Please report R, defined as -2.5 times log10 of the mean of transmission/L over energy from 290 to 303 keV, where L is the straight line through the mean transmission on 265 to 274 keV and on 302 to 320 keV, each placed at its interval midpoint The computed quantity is -0.07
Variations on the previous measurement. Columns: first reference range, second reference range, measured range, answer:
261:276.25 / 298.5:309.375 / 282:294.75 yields -0.05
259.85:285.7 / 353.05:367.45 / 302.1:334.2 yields 0.09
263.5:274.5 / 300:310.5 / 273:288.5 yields -0.03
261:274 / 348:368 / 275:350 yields 0.03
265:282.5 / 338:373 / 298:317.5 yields 0.00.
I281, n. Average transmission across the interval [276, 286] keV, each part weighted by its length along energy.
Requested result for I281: 18.8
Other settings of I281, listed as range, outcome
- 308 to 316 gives 17.3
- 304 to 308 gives 17.5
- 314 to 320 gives 15.9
